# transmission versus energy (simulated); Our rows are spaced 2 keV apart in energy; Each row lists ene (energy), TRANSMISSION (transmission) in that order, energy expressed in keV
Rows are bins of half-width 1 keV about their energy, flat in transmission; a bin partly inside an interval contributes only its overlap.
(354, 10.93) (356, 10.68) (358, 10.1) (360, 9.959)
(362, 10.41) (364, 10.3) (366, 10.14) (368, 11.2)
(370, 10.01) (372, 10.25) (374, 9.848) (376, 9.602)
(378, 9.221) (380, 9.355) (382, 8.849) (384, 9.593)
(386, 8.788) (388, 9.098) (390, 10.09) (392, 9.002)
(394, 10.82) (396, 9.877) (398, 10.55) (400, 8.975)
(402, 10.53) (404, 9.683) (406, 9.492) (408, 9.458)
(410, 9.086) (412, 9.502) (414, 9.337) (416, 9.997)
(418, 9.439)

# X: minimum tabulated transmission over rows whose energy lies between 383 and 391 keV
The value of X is 8.788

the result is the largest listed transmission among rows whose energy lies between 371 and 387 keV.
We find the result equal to 10.25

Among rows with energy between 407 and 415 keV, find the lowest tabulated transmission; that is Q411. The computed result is 9.086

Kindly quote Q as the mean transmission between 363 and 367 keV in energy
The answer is 10.2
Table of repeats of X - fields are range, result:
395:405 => 8.975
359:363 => 9.959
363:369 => 10.14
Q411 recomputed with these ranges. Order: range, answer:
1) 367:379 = 9.221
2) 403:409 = 9.458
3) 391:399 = 9.002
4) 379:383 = 8.849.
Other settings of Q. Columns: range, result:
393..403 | 10.2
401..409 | 9.79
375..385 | 9.32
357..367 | 10.2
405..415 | 9.38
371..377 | 9.9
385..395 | 9.56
